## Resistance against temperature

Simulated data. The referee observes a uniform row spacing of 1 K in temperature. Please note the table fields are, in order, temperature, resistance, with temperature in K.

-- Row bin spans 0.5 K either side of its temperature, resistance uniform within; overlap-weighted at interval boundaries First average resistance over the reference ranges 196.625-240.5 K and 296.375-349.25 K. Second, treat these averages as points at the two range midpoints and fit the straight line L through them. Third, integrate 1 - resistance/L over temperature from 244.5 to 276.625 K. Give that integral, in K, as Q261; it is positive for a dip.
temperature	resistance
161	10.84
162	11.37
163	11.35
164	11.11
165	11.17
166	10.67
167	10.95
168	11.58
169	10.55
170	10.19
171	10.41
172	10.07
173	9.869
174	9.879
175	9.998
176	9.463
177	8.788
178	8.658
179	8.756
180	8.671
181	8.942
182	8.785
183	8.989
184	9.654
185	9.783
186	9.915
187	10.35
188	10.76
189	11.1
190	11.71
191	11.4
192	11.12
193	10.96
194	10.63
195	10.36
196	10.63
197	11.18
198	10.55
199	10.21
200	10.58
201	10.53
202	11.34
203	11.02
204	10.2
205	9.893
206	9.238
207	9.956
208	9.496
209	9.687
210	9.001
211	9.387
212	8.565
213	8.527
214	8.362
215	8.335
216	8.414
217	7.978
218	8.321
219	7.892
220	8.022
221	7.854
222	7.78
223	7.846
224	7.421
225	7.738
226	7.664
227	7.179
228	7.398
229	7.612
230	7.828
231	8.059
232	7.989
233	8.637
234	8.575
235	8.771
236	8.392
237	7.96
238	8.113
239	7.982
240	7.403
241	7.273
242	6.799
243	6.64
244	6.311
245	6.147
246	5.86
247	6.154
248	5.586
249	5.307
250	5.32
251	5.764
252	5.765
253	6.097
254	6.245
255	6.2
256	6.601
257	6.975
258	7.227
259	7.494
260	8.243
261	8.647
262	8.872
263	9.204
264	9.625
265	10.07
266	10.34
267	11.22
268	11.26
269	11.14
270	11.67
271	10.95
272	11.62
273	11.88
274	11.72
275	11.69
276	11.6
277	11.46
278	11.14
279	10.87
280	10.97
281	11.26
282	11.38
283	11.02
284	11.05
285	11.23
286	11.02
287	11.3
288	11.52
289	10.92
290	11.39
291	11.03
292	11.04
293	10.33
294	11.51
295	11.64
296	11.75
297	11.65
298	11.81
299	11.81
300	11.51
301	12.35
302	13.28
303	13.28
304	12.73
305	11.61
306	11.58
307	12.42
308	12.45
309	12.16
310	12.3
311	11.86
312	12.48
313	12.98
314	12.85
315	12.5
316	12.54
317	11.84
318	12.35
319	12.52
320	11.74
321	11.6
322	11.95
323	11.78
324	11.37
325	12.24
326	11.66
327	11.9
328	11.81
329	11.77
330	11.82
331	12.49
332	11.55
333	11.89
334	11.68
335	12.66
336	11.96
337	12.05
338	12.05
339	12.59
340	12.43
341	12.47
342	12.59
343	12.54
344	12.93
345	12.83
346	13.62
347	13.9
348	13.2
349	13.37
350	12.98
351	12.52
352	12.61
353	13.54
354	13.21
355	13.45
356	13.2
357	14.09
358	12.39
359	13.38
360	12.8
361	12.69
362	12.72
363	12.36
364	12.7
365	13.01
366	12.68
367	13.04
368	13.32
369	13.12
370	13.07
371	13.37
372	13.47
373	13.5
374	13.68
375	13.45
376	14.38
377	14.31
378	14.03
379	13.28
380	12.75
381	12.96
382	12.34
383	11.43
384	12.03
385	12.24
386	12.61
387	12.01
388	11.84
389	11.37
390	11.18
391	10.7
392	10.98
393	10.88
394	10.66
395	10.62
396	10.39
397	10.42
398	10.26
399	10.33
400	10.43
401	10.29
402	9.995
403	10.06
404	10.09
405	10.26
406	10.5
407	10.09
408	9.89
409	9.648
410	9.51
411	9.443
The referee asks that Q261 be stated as 5.38 K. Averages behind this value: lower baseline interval 8.74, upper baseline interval 12.3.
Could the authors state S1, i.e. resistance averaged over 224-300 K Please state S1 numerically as 9.15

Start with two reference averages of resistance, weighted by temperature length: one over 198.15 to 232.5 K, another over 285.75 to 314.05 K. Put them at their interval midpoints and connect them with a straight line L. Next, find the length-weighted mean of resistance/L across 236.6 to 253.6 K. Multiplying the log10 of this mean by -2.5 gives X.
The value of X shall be 0.45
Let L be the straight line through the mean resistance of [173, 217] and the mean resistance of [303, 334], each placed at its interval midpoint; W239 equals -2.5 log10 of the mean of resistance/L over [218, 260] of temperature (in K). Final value 0.42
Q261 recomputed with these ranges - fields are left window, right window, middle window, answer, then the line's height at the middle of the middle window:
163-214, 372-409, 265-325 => -4.5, 10.9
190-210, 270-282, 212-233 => 5.5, 10.7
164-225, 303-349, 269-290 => 0.1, 11.4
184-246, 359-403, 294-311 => -2.4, 10.6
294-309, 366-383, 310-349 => 0.8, 12.6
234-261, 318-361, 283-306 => -4.4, 9.74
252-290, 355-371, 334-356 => -0.7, 12.4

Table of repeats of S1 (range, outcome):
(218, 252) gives 7.3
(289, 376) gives 12.4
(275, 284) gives 11.2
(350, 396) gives 12.6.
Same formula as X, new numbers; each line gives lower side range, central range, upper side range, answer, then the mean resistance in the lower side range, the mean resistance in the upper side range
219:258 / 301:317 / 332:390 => -0.19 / 7.15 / 12.8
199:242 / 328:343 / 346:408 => -0.08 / 8.57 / 12.2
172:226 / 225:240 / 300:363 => 0.27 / 9.51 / 12.5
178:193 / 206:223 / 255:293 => 0.18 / 9.98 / 10.4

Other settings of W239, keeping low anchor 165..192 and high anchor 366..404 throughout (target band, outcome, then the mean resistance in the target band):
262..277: -0.004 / 10.9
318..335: -0.042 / 11.9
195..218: 0.068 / 9.67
